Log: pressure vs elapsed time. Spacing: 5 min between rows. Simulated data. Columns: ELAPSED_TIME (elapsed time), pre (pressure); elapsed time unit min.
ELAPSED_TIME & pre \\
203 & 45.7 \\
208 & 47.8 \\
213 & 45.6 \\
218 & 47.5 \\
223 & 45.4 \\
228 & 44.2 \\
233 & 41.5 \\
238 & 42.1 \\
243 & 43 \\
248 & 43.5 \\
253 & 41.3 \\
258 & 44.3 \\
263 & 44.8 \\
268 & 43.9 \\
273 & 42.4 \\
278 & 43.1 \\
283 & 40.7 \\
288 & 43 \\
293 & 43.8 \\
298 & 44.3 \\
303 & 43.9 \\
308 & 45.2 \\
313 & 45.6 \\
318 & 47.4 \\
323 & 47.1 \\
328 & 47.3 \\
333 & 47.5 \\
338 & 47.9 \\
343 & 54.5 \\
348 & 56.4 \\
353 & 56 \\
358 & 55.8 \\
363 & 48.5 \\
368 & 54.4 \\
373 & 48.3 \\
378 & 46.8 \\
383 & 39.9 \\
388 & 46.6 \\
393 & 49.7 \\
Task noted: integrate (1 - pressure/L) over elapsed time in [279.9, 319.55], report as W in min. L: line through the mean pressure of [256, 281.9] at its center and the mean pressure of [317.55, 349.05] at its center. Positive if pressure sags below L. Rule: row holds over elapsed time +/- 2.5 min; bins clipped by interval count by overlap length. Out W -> 1.96 min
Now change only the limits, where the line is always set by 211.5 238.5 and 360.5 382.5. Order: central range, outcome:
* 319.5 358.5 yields -2.9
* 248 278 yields 1.5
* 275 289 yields 1.2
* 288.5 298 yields 0.5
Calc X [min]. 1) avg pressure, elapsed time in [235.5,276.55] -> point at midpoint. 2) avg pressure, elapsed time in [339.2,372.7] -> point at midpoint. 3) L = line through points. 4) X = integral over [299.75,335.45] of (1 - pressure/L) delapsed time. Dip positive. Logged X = 2.4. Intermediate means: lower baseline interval 43.2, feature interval 46.2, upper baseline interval 53.6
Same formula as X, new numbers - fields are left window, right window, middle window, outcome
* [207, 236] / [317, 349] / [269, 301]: 3.15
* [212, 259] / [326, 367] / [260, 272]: 0.50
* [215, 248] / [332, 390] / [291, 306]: 1.01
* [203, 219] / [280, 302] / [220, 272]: 1.94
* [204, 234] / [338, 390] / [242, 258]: 1.30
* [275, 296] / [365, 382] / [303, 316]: -0.24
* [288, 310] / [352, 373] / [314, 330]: 0.06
